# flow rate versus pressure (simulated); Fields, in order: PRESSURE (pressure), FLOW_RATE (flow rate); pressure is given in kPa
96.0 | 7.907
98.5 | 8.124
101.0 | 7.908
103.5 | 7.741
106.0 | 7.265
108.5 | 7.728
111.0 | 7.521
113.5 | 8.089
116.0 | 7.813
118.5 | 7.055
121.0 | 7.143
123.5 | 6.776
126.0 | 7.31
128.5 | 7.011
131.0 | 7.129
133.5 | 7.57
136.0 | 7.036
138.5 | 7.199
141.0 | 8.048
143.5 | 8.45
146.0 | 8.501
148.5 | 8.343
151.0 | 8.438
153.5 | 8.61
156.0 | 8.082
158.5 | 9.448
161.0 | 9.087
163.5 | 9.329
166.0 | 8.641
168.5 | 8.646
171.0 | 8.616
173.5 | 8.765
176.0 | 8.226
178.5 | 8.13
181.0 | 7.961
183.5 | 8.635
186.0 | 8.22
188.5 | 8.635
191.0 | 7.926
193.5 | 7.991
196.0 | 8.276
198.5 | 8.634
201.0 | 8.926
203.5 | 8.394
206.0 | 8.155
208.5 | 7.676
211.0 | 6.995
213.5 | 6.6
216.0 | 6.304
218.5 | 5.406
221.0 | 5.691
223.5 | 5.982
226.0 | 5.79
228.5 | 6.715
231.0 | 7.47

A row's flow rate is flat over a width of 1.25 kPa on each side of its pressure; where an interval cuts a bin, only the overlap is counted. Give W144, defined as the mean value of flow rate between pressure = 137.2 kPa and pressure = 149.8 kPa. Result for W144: 8.11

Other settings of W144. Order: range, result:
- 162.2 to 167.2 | 8.99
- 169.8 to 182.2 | 8.34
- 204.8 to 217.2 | 7.15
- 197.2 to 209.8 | 8.35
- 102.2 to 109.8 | 7.58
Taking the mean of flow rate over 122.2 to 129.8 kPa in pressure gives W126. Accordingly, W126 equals 7.03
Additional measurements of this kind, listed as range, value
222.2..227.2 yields 5.89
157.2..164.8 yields 9.28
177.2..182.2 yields 8.05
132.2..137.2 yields 7.3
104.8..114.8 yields 7.65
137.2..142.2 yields 7.61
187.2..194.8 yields 8.18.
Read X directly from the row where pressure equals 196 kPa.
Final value 8.276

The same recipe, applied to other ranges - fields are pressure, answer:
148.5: 8.343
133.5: 7.57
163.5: 9.329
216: 6.304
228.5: 6.715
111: 7.521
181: 7.961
